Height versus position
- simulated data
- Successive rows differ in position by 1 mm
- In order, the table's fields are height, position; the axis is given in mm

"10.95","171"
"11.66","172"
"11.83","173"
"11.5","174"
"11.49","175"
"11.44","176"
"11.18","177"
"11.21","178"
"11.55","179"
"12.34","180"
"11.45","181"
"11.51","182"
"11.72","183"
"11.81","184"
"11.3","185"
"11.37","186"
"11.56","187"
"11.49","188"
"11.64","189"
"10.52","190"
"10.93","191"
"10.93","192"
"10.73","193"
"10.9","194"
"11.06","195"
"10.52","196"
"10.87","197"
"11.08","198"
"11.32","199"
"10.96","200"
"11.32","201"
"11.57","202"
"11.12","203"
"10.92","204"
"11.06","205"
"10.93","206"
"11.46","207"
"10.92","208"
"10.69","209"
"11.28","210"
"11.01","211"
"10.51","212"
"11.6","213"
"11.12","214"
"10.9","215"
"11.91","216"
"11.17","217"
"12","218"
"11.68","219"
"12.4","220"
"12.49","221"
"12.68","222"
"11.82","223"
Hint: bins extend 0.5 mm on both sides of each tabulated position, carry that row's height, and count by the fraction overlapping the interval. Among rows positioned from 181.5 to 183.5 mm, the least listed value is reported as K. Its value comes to 11.51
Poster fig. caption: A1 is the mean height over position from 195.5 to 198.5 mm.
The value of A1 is 10.8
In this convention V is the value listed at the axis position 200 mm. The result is 10.96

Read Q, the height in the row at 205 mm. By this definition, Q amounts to 11.06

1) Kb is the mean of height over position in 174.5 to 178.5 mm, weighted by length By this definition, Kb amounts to 11.3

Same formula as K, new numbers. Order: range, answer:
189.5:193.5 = 10.52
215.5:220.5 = 11.17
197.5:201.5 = 10.96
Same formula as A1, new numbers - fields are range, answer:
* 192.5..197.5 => 10.8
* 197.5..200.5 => 11.1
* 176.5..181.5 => 11.5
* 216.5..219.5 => 11.6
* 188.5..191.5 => 11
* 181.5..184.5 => 11.7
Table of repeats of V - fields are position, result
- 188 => 11.49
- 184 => 11.81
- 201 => 11.32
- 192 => 10.93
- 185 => 11.3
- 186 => 11.37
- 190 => 10.52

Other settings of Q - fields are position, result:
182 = 11.51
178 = 11.21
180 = 12.34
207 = 11.46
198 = 11.08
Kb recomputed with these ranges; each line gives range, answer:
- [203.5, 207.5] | 11.1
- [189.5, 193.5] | 10.8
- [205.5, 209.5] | 11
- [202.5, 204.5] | 11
